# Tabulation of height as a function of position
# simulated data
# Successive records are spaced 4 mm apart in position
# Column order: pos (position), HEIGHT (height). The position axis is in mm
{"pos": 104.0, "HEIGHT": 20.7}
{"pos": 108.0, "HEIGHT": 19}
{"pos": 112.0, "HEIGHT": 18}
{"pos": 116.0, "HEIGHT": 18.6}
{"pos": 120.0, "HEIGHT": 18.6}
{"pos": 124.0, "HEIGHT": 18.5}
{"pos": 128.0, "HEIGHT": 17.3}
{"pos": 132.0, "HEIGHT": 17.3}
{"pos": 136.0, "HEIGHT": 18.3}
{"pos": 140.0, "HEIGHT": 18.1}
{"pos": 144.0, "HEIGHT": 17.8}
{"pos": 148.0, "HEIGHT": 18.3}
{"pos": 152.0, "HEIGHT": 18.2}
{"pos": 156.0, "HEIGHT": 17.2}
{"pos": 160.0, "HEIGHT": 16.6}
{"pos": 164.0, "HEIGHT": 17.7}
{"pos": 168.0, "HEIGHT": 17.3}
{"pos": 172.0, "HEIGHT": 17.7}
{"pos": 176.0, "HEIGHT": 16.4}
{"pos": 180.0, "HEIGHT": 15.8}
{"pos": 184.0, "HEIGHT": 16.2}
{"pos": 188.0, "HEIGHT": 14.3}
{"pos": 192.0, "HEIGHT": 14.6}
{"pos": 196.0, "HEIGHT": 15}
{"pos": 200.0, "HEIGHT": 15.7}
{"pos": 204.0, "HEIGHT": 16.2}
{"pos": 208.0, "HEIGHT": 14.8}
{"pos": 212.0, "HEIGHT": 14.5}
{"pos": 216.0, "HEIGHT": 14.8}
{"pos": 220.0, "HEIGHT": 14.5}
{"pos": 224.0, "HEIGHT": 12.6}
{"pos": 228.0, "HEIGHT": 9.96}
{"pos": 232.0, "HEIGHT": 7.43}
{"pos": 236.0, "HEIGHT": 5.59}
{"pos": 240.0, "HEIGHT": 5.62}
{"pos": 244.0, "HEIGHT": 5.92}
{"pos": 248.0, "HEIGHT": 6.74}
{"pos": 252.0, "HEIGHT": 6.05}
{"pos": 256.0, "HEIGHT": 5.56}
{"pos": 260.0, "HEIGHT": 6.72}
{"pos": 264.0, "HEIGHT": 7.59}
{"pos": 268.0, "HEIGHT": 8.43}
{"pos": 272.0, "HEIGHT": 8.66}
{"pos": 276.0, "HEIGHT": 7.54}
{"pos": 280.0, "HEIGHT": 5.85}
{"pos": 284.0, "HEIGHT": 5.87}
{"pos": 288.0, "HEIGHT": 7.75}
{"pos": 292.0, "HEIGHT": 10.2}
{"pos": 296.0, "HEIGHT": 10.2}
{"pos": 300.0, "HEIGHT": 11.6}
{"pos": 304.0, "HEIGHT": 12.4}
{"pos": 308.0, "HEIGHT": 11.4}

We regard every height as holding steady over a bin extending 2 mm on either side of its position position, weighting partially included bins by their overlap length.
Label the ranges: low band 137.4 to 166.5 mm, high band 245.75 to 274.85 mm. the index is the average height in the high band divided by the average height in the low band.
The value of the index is 0.40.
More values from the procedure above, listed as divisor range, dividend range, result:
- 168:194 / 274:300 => 0.51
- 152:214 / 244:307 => 0.50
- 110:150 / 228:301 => 0.41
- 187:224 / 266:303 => 0.58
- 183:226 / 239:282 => 0.46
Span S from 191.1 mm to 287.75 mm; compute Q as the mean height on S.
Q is 9.75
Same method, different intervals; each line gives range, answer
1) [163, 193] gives 16.3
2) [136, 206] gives 16.7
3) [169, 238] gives 13.9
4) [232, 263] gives 6.17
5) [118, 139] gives 18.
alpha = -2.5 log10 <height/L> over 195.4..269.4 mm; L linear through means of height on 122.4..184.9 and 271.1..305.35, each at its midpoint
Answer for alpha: 0.25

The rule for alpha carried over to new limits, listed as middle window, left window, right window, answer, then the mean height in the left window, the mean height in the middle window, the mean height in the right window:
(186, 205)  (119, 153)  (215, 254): -0.22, 18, 15.1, 8.77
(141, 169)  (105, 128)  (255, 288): -0.13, 18.5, 17.6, 7.12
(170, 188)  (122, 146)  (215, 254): -0.18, 17.9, 16.3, 8.77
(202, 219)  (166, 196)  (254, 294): -0.14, 16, 15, 7.42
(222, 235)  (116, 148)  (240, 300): 0.11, 18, 9.66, 7.45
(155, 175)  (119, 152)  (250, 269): -0.13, 18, 17.3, 6.79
